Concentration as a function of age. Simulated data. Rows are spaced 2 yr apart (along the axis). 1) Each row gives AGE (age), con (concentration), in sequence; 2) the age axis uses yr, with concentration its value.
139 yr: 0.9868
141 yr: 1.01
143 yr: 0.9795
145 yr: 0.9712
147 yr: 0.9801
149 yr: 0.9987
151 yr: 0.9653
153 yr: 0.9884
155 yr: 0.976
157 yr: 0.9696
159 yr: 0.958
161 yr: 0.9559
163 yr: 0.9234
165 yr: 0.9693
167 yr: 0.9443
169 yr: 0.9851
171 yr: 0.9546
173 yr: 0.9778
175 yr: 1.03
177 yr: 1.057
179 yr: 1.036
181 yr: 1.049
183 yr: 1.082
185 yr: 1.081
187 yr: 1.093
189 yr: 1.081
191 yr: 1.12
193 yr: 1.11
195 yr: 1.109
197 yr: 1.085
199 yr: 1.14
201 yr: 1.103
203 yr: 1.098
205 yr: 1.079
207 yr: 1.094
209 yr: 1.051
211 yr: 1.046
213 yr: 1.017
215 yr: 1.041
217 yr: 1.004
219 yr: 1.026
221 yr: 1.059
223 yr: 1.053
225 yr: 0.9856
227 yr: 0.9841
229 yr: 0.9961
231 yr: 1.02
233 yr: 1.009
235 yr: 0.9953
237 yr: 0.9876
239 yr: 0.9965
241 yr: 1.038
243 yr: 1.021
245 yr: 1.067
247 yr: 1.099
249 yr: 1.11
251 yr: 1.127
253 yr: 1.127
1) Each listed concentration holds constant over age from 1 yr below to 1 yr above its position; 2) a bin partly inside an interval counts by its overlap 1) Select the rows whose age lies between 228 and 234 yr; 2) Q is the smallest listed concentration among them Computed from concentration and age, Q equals 0.9961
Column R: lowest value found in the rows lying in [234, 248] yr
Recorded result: 0.9876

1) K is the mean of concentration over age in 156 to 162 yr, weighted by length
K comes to 0.961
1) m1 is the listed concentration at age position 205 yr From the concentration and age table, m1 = 1.079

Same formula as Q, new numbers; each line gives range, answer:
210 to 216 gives 1.017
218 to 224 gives 1.026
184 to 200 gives 1.081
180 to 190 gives 1.049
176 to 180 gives 1.036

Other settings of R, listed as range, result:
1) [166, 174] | 0.9443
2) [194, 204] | 1.085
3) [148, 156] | 0.9653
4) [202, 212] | 1.046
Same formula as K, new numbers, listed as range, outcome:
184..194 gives 1.1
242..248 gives 1.06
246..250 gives 1.1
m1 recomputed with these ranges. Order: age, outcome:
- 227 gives 0.9841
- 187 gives 1.093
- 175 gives 1.03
